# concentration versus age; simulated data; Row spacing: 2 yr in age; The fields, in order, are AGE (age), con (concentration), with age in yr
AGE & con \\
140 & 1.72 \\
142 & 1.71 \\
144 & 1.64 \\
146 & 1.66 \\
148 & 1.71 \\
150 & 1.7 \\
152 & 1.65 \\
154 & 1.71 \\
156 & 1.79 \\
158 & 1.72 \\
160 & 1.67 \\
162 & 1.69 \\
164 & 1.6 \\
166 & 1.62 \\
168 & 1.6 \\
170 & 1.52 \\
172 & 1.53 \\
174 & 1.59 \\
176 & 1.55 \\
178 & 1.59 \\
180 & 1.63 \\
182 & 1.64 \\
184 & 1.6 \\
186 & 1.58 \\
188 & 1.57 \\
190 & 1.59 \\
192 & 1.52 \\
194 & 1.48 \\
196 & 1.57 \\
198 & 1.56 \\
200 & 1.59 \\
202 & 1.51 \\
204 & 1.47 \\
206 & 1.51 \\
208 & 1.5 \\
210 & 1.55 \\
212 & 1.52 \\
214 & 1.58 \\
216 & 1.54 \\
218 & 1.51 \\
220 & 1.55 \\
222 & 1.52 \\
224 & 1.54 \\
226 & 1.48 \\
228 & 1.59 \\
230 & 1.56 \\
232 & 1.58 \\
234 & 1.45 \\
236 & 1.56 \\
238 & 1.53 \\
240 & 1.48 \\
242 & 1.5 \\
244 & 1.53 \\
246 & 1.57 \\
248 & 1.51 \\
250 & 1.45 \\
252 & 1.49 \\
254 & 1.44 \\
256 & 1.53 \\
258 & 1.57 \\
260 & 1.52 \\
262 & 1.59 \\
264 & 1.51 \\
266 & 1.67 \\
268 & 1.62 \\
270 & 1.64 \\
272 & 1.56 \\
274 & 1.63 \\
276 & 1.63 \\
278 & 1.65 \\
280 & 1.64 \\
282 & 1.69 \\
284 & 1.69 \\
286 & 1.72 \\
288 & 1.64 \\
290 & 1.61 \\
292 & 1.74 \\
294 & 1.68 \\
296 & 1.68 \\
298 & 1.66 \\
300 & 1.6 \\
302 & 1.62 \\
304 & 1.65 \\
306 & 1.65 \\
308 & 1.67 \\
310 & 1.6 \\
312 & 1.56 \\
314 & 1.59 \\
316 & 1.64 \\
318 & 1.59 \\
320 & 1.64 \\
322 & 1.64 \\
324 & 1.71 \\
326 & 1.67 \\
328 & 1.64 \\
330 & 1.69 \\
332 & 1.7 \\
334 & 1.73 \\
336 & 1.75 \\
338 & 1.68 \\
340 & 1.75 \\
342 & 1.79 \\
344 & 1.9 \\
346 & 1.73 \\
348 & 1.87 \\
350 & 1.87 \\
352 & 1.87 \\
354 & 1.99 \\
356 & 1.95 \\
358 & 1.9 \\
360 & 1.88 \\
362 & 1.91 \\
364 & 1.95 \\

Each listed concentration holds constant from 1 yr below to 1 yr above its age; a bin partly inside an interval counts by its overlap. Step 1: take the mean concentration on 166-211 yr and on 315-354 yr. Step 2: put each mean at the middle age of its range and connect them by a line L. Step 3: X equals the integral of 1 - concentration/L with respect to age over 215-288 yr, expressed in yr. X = 3.2 yr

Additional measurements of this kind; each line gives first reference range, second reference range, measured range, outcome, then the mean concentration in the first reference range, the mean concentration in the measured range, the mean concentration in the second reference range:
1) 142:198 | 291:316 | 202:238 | 2.2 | 1.62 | 1.53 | 1.64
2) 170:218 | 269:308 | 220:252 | 1.5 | 1.55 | 1.52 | 1.65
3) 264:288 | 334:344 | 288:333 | 1.5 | 1.64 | 1.65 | 1.76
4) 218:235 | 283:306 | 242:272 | 0.9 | 1.53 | 1.54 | 1.66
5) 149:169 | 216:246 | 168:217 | 1.6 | 1.68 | 1.55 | 1.53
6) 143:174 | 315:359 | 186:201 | 1.0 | 1.65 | 1.56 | 1.76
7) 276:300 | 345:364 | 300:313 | 0.8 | 1.67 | 1.62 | 1.89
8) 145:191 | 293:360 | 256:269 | 0.8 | 1.63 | 1.58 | 1.72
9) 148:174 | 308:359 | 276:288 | 0.3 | 1.65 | 1.67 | 1.74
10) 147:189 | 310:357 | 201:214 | 1.1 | 1.63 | 1.52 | 1.73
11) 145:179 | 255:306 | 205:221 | 1.0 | 1.64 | 1.53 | 1.63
